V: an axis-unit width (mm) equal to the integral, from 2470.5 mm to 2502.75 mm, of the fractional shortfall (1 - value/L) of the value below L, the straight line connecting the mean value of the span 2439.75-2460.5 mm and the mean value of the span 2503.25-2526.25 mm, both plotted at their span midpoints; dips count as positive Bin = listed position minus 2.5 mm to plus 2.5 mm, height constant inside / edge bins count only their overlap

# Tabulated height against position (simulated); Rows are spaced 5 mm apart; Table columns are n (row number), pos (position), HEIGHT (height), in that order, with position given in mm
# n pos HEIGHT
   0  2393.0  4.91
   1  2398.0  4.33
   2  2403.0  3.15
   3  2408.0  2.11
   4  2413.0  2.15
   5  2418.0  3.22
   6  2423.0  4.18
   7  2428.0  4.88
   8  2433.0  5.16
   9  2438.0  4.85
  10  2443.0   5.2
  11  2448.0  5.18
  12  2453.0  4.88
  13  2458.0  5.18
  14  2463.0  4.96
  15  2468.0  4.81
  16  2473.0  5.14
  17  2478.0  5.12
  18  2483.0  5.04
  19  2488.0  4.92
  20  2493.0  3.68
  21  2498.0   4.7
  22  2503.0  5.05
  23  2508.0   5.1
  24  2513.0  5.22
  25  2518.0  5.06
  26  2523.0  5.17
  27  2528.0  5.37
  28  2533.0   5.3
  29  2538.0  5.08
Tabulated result 2.1 mm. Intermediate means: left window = 5.1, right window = 5.14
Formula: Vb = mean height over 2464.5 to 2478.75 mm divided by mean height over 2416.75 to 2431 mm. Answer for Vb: 1.19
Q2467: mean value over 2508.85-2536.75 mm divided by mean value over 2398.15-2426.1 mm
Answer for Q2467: 1.67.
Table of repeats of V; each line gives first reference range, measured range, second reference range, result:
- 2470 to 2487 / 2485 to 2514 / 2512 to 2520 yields 1.97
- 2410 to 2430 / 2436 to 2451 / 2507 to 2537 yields -4.42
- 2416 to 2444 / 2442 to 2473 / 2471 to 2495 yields -2.30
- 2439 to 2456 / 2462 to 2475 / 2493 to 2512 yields 0.01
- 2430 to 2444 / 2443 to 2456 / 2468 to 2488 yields -0.06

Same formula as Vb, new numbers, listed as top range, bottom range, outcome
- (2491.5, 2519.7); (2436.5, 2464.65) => 0.96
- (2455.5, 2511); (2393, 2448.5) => 1.21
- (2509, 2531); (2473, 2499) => 1.10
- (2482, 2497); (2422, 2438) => 0.94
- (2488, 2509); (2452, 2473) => 0.93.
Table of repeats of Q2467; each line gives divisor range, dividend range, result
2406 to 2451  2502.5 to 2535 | 1.25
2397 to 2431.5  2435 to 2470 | 1.46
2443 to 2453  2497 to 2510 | 0.97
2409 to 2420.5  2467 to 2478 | 1.93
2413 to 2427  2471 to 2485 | 1.44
